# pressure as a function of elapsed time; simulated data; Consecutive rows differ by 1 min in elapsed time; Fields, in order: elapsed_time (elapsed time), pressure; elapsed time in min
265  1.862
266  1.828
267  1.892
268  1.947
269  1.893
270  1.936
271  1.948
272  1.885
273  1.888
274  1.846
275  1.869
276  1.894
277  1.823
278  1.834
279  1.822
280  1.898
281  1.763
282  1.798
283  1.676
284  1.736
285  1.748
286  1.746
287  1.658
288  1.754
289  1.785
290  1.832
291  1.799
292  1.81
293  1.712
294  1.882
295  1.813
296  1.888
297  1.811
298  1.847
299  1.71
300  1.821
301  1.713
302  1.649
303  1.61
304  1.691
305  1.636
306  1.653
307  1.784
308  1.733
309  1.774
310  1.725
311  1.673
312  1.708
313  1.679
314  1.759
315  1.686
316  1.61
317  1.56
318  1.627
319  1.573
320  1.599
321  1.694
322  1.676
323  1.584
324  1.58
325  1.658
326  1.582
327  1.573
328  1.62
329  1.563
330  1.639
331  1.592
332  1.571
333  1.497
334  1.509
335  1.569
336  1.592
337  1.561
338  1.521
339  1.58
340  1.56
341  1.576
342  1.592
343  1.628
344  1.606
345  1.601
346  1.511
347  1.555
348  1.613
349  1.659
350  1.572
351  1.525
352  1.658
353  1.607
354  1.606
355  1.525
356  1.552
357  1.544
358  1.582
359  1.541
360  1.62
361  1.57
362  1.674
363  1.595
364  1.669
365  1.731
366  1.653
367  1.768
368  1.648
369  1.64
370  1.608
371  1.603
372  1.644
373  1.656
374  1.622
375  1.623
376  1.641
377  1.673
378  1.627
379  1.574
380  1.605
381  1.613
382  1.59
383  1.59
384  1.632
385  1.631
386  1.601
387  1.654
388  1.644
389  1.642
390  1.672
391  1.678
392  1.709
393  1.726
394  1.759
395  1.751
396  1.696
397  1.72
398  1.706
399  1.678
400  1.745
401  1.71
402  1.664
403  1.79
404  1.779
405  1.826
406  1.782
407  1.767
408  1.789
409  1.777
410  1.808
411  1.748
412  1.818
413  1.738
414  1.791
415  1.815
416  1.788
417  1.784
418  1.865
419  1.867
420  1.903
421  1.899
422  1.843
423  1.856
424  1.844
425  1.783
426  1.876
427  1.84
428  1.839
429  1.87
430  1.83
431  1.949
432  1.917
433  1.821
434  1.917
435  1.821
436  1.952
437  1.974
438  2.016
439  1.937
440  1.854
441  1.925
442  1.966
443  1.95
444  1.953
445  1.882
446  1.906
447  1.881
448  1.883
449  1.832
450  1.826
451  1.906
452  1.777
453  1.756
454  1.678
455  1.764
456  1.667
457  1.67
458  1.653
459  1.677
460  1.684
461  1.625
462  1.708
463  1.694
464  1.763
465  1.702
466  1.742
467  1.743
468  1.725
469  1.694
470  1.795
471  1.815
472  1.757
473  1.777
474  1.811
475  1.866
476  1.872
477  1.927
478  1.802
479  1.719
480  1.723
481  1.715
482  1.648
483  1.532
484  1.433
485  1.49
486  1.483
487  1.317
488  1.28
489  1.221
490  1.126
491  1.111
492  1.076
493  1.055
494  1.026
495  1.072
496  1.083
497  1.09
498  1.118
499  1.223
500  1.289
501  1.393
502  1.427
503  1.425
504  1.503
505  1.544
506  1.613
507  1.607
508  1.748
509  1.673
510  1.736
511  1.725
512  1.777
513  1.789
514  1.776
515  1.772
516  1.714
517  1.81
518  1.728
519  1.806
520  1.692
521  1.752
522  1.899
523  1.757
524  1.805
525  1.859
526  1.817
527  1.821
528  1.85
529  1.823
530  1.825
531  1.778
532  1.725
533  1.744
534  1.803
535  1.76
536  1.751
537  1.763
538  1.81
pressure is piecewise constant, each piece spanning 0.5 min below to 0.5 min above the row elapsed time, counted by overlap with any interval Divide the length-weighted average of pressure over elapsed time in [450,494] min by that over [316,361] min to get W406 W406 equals 1.0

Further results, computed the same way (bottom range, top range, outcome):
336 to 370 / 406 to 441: 1.16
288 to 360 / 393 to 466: 1.10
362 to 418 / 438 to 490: 1.02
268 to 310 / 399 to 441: 1.02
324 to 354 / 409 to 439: 1.17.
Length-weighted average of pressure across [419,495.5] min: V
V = 1.72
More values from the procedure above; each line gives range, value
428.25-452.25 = 1.9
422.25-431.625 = 1.85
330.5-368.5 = 1.59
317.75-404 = 1.62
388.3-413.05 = 1.74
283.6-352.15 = 1.66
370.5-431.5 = 1.74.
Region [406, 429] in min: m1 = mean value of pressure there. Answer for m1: 1.82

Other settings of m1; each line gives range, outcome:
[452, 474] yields 1.72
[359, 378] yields 1.64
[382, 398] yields 1.67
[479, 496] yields 1.34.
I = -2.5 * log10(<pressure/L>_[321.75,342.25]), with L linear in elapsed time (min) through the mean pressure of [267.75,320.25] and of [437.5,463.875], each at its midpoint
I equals 0.127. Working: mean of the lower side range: 1.76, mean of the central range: 1.58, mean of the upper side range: 1.81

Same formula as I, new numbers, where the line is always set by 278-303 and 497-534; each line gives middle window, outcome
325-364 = 0.11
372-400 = 0.05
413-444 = -0.10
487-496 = 0.43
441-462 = -0.06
